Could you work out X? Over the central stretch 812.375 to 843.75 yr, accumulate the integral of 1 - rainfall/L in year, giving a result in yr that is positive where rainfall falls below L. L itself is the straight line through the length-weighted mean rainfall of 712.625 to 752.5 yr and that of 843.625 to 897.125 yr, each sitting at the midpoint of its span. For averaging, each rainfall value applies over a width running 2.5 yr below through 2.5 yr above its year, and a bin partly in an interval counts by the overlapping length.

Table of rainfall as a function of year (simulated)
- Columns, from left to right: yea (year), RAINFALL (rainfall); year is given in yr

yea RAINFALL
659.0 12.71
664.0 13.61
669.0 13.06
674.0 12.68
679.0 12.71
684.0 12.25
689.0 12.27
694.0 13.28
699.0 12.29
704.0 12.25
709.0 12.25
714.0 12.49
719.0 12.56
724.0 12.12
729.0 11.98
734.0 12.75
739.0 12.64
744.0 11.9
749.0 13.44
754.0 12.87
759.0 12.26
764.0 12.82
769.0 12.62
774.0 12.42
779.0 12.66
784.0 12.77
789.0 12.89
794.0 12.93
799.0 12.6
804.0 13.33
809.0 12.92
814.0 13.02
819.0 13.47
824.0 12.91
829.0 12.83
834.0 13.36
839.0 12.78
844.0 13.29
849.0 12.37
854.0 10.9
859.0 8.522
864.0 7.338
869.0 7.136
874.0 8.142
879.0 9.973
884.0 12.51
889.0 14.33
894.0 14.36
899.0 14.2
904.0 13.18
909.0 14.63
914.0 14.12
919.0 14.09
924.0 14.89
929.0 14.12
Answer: -5.0 yr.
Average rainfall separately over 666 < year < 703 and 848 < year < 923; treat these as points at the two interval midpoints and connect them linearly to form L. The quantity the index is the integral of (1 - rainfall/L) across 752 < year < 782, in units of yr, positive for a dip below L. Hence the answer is -0.78 yr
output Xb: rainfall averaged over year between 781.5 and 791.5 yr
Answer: 12.8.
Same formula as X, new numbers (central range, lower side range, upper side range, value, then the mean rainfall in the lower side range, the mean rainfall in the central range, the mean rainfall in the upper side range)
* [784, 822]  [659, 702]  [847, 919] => -2.9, 12.8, 13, 11.6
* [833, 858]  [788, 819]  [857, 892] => -2.5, 13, 12.2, 9.79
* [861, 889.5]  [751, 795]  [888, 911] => 8.8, 12.7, 9.57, 14.1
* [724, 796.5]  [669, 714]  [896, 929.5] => 2.3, 12.5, 12.6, 14.2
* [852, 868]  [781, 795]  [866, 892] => 3.3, 12.8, 8.69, 10.4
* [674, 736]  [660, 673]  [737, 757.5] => 2.4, 13.2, 12.4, 12.7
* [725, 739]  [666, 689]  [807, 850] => 0.4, 12.7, 12.4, 13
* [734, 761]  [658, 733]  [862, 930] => -0.3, 12.6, 12.6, 12.4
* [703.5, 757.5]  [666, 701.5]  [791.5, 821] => 1.4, 12.7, 12.5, 13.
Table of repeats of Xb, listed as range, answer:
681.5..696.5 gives 12.6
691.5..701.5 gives 12.8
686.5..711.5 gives 12.5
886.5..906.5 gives 14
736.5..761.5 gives 12.6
